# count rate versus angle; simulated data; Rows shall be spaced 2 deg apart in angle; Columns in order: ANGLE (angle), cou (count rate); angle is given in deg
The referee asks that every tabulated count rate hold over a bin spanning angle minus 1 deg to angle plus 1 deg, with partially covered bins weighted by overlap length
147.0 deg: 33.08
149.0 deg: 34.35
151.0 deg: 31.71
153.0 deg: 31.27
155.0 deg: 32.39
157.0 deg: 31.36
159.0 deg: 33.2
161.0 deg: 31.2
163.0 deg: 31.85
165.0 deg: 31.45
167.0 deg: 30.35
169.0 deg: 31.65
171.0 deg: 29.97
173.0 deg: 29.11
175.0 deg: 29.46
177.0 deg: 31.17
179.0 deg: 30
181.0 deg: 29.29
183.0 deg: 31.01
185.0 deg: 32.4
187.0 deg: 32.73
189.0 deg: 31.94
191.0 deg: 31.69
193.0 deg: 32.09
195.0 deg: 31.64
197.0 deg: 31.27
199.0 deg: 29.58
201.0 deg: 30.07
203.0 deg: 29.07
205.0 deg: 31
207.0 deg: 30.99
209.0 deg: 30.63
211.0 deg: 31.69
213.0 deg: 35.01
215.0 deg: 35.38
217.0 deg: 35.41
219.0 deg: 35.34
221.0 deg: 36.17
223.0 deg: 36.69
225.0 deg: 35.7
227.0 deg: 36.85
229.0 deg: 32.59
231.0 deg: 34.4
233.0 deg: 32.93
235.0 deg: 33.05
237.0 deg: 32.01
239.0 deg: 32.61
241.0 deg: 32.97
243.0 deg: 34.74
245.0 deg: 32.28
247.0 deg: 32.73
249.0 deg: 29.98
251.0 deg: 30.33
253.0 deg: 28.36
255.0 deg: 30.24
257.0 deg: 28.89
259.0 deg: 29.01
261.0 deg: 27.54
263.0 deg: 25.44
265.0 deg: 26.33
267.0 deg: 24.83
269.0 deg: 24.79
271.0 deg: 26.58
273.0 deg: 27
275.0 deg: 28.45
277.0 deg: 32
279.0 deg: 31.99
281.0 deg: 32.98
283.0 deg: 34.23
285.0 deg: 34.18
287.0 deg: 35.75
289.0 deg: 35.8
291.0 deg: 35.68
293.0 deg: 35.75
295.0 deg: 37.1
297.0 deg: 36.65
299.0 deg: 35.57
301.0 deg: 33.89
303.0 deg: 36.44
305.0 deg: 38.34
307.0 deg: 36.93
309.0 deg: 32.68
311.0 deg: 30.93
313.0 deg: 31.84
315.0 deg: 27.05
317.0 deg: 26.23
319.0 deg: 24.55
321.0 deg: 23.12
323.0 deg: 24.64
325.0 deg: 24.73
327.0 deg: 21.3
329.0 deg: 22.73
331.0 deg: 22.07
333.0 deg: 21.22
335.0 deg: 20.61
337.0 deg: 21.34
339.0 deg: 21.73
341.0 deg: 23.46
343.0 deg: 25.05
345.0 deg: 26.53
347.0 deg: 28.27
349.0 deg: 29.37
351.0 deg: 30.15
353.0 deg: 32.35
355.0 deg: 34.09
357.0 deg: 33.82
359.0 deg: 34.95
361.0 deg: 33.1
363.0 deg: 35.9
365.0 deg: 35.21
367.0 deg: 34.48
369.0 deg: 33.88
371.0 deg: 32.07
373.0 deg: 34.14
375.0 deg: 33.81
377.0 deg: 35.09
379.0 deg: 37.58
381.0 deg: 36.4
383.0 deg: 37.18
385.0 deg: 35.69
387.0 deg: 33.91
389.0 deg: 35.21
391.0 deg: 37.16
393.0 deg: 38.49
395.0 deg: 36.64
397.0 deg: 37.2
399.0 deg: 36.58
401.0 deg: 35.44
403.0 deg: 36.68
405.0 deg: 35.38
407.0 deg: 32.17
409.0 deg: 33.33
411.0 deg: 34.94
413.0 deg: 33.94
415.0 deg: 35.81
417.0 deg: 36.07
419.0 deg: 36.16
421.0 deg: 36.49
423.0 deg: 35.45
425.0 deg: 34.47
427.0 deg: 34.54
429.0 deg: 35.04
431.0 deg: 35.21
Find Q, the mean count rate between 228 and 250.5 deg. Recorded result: 32.7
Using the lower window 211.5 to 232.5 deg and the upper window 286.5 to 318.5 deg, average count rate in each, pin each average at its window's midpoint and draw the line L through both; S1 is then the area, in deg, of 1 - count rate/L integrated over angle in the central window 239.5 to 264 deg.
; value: 3.2 deg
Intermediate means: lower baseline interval 35.2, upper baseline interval 34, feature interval 30.3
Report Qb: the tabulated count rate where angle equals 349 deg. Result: 29.37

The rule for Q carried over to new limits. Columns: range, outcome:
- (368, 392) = 35.2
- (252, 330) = 30.3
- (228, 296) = 31.3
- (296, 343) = 27.7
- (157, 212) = 31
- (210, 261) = 32.9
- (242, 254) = 31.4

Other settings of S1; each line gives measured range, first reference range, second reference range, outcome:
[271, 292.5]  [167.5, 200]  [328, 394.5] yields -1.06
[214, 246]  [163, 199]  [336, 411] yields -2.83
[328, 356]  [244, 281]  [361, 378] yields 6.19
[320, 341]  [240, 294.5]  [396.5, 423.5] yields 6.65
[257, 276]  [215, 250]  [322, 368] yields 3.13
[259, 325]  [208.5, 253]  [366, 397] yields 6.46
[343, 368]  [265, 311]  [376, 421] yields 1.88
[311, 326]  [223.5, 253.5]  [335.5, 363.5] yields 1.88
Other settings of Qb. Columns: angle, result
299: 35.57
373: 34.14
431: 35.21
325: 24.73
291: 35.68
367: 34.48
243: 34.74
